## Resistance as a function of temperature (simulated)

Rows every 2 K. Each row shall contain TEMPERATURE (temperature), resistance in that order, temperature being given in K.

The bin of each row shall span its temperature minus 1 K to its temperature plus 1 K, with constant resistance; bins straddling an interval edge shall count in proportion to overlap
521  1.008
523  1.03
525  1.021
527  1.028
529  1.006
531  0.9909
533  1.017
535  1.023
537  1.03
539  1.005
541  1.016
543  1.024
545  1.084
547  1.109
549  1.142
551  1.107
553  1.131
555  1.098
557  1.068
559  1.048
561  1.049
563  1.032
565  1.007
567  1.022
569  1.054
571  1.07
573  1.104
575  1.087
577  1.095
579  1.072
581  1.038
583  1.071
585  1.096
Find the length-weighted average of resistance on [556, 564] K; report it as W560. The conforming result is 1.05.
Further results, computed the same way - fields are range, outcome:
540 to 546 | 1.04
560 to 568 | 1.03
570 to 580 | 1.09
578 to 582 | 1.06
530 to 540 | 1.01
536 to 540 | 1.02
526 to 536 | 1.01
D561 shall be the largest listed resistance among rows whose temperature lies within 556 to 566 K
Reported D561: 1.068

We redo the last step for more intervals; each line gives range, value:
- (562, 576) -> 1.104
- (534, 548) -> 1.109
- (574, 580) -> 1.095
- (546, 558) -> 1.142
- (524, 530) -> 1.028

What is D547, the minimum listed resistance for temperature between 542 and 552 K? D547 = 1.024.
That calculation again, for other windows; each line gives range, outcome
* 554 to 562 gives 1.048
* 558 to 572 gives 1.007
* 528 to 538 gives 0.9909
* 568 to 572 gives 1.054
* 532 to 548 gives 1.005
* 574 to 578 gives 1.087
